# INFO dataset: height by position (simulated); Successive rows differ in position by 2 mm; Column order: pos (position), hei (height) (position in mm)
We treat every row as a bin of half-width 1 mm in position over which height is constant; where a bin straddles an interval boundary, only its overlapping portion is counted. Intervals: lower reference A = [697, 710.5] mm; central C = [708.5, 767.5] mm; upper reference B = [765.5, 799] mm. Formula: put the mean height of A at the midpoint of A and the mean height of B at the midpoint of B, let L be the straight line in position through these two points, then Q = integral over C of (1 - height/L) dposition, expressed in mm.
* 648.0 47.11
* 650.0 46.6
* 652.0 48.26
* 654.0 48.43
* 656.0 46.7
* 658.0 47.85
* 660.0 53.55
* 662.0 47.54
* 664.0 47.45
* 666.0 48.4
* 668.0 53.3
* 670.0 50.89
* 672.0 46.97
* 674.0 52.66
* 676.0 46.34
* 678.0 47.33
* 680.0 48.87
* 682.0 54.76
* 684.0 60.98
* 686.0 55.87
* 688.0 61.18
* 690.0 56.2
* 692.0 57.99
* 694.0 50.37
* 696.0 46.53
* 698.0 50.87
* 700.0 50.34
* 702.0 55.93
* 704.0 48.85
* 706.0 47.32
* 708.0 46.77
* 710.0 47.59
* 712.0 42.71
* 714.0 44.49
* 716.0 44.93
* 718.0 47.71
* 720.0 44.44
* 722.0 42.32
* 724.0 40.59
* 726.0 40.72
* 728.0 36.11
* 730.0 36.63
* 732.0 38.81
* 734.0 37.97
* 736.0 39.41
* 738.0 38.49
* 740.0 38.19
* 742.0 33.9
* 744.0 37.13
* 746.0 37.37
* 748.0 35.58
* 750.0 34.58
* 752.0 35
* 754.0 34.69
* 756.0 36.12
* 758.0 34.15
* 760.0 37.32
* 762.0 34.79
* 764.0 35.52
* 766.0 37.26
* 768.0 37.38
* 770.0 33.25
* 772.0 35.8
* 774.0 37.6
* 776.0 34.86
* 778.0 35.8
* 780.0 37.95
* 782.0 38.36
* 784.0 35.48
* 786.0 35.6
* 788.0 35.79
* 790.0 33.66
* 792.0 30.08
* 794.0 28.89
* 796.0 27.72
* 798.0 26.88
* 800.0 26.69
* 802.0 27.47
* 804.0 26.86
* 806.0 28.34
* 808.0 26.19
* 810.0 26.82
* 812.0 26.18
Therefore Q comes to 5.7 mm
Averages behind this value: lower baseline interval 49.7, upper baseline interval 34.2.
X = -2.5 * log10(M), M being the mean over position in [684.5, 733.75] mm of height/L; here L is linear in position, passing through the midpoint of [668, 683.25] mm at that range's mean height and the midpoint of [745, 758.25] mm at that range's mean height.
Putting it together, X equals -0.08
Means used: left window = 50.1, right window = 35.4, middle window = 47.3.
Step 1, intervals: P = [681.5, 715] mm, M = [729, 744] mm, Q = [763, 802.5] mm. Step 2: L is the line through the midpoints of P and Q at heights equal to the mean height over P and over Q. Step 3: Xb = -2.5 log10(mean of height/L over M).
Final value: 0.16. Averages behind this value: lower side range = 51.6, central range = 37.6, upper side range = 33.7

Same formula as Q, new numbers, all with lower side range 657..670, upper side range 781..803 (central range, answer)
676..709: -4.82 mm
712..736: -0.06 mm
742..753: 0.61 mm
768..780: -0.63 mm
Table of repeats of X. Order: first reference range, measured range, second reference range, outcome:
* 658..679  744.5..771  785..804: 0.00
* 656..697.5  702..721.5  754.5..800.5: -0.02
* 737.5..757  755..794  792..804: -0.13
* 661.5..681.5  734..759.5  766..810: 0.06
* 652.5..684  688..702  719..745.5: -0.17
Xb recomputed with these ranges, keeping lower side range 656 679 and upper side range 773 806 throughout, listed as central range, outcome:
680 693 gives -0.223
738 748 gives 0.059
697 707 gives -0.142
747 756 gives 0.075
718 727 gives -0.027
